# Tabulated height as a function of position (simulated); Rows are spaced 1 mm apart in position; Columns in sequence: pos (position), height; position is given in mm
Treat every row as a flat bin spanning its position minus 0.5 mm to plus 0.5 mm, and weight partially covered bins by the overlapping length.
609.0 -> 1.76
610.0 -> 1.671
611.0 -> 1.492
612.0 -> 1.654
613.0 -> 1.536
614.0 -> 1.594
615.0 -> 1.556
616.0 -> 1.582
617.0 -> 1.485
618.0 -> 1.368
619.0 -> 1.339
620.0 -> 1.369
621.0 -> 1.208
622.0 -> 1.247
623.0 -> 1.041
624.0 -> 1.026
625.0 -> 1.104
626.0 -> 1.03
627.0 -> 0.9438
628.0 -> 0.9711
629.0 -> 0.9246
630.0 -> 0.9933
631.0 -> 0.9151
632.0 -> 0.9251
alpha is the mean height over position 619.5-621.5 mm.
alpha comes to 1.29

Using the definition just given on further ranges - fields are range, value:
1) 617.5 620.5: 1.36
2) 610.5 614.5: 1.57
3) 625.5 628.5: 0.982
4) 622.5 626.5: 1.05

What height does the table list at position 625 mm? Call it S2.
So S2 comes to 1.104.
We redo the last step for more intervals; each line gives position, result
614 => 1.594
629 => 0.9246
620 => 1.369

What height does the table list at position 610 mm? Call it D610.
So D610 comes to 1.671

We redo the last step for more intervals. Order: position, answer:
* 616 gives 1.582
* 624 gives 1.026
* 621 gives 1.208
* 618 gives 1.368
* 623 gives 1.041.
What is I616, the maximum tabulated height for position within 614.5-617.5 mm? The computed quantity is 1.582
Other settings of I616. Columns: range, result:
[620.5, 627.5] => 1.247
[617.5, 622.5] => 1.369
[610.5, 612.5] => 1.654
